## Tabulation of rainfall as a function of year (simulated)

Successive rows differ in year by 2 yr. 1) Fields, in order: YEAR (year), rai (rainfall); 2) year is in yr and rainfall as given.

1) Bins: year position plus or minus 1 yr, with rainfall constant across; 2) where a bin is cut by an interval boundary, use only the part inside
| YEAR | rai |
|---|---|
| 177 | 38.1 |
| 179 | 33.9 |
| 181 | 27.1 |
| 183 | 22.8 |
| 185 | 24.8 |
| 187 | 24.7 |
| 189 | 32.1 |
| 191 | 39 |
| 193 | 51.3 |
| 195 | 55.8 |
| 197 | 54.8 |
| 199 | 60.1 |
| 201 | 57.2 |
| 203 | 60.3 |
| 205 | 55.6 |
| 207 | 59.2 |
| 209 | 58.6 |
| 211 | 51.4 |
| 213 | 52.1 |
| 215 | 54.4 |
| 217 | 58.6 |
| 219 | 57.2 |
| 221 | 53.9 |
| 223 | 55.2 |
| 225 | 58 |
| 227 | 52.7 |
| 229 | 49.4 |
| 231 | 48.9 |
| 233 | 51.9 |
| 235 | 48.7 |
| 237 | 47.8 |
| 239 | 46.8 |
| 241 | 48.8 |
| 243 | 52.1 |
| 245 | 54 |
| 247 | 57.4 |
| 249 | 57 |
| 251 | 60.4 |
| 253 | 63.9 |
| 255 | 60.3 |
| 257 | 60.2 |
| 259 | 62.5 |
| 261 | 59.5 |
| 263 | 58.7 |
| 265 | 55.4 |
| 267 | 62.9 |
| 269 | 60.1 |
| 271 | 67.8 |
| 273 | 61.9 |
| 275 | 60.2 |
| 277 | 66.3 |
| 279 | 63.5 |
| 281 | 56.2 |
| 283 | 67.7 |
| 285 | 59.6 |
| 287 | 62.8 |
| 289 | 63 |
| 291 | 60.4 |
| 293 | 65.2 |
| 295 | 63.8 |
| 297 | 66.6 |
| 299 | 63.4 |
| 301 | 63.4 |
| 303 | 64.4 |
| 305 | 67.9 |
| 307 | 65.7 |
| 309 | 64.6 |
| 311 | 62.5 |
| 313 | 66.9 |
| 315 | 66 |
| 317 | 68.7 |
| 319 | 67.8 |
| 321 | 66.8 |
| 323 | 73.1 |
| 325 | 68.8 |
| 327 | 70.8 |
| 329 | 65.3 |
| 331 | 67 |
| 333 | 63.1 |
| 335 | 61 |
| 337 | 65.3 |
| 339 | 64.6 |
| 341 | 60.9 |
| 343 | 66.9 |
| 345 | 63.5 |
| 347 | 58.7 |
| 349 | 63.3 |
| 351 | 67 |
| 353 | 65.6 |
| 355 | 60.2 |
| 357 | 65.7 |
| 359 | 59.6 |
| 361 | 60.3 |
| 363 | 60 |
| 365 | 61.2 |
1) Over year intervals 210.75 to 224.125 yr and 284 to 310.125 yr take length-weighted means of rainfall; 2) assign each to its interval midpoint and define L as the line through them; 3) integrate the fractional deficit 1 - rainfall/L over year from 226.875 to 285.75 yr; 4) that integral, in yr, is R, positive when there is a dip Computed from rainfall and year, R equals 1.90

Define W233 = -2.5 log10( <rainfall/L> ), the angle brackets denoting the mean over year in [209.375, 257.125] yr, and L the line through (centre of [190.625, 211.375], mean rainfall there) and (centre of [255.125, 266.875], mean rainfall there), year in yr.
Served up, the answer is 0.068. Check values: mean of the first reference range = 55.4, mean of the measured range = 54.2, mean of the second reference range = 59.6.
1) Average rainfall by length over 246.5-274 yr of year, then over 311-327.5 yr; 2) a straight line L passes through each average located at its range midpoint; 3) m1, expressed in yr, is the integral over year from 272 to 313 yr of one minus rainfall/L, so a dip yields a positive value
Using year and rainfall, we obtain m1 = 0.8 yr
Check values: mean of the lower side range 60.6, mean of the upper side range 68.2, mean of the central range 63.5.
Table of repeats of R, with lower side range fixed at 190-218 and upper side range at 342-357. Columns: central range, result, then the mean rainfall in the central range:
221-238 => 1.4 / 51.7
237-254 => 0.8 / 54.6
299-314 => -0.9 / 64.9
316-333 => -1.6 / 68.2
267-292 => -1.3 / 62.5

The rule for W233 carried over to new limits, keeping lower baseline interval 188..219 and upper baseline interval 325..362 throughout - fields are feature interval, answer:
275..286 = -0.06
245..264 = -0.04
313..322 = -0.09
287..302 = -0.06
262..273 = -0.05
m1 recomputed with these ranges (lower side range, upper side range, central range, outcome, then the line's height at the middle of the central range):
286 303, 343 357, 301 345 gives -1.67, 63.6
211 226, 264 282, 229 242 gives 1.91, 57.3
